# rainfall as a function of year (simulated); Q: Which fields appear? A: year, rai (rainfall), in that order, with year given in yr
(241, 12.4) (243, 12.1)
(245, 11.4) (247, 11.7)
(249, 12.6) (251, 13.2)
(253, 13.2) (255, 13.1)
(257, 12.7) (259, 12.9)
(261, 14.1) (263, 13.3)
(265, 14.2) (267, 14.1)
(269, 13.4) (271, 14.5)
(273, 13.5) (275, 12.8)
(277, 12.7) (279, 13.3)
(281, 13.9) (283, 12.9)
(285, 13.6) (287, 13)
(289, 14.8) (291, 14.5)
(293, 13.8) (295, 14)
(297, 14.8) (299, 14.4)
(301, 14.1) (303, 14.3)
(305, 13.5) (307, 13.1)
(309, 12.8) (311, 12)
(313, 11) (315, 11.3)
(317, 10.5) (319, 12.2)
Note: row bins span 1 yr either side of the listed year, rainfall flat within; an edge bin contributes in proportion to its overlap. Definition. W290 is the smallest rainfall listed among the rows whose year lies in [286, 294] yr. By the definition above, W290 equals 13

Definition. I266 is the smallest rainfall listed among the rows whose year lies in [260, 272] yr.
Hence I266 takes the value 13.3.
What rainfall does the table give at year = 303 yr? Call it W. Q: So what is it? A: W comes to 14.3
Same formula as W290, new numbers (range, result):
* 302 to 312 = 12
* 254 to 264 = 12.7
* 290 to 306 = 13.5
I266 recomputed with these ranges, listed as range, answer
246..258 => 11.7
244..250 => 11.4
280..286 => 12.9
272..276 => 12.8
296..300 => 14.4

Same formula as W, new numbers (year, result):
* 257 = 12.7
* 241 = 12.4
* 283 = 12.9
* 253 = 13.2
